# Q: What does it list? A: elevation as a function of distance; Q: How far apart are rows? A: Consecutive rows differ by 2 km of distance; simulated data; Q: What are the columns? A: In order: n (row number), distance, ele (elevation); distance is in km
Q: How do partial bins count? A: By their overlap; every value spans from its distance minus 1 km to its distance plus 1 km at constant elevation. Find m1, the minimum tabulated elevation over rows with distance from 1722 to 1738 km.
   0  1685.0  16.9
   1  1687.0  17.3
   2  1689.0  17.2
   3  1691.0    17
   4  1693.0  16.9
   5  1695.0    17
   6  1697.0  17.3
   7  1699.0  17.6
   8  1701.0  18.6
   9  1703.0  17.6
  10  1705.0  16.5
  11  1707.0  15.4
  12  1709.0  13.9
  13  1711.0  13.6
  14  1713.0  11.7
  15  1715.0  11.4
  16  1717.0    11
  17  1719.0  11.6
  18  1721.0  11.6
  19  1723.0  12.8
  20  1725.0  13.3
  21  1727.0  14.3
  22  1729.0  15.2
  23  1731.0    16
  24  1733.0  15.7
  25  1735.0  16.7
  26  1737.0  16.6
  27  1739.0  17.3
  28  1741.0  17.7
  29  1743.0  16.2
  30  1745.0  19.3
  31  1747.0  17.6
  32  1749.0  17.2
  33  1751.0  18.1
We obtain 12.8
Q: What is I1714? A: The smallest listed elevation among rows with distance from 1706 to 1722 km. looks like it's 11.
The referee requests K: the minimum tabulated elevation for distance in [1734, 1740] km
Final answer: 16.6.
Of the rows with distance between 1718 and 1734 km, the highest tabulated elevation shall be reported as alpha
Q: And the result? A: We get 16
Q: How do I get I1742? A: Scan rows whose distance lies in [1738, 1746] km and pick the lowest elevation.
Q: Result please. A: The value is 16.2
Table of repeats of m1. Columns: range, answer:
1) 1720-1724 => 11.6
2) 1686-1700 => 16.9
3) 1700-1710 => 13.9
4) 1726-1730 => 14.3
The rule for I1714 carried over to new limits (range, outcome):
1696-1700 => 17.3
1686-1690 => 17.2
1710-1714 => 11.7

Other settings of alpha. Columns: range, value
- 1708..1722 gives 13.9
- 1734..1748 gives 19.3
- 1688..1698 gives 17.3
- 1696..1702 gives 18.6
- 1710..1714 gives 13.6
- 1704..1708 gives 16.5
